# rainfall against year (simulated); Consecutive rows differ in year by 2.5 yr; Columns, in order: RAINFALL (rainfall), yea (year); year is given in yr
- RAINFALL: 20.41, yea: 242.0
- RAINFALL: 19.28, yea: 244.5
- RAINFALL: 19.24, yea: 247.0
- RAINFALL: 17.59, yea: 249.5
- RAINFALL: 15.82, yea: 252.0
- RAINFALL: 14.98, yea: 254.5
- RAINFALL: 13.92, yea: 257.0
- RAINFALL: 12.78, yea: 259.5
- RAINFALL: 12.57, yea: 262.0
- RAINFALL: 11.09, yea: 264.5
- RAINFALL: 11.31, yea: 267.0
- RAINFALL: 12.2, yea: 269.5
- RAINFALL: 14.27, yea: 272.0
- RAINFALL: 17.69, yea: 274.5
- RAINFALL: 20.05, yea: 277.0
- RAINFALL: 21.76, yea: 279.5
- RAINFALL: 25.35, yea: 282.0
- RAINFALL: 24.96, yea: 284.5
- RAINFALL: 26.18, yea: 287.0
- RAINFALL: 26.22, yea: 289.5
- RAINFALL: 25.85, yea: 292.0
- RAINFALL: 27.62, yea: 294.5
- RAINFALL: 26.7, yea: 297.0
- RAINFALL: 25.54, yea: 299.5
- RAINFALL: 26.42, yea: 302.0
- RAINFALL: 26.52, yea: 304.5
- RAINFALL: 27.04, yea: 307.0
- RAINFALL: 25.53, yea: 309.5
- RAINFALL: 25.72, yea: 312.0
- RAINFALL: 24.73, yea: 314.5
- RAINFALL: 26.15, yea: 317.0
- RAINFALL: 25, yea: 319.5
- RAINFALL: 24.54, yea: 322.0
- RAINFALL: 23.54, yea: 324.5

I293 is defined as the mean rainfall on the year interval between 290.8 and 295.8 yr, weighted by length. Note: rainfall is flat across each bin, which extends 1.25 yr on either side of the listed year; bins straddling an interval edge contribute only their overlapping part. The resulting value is 26.7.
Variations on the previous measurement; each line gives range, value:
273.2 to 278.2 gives 18.8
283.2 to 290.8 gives 25.8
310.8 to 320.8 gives 25.4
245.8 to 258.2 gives 16.3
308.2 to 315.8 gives 25.3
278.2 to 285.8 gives 24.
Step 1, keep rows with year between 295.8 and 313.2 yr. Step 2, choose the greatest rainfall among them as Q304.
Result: 27.04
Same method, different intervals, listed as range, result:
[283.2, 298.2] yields 27.62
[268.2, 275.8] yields 17.69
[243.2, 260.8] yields 19.28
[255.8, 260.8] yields 13.92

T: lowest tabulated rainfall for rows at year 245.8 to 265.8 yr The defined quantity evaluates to 11.09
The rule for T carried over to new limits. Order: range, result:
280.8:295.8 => 24.96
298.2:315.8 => 24.73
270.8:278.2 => 14.27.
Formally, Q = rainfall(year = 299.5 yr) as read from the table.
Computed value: 25.54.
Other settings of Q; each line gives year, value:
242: 20.41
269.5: 12.2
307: 27.04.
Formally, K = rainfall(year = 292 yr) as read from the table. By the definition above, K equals 25.85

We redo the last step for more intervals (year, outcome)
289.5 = 26.22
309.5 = 25.53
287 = 26.18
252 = 15.82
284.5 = 24.96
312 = 25.72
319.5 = 25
